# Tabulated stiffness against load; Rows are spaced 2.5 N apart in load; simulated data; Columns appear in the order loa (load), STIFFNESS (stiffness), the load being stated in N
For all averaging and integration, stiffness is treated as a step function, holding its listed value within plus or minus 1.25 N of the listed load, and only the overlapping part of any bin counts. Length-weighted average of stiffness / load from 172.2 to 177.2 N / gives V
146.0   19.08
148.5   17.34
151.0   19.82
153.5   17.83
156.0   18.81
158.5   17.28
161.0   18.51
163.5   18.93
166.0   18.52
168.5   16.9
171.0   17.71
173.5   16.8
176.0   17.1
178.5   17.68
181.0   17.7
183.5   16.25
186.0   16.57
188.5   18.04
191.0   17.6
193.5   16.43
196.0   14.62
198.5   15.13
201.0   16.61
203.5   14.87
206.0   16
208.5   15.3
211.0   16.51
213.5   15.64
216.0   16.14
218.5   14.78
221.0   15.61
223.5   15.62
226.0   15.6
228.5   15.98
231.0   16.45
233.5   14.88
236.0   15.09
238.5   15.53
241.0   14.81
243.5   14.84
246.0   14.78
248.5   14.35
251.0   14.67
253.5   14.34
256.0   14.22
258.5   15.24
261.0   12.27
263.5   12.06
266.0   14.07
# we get 17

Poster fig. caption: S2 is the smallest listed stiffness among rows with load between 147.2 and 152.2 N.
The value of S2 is 17.34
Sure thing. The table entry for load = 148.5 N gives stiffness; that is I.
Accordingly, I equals 17.34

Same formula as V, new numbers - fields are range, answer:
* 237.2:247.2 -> 15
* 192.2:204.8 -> 15.5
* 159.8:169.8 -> 18.2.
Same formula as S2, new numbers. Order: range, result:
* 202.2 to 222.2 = 14.78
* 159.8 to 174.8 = 16.8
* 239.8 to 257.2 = 14.22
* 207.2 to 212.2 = 15.3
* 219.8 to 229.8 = 15.6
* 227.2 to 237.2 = 14.88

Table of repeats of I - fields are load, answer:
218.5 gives 14.78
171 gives 17.71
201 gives 16.61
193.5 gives 16.43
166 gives 18.52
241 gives 14.81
